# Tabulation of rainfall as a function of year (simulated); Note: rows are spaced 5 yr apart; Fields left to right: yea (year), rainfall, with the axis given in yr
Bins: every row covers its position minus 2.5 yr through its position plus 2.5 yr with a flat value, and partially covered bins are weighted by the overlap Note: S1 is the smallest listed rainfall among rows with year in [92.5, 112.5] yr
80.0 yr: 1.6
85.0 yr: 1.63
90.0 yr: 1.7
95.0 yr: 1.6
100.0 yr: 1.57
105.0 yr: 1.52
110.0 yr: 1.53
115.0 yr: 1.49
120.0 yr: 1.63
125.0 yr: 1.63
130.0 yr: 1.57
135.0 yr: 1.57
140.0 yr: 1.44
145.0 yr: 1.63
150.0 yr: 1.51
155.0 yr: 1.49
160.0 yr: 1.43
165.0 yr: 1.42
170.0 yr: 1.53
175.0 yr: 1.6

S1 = 1.52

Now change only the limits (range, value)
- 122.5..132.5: 1.57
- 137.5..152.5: 1.44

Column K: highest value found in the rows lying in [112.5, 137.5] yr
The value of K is 1.63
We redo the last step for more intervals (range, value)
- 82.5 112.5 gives 1.7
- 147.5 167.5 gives 1.51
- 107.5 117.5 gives 1.53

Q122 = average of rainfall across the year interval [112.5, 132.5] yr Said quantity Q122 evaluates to 1.58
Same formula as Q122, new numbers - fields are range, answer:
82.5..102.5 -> 1.62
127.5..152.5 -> 1.54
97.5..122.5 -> 1.55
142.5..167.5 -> 1.5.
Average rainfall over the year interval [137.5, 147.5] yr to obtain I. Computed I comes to 1.53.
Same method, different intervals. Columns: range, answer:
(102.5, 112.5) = 1.52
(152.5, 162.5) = 1.46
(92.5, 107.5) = 1.56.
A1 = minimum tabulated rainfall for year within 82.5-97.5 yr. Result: 1.6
